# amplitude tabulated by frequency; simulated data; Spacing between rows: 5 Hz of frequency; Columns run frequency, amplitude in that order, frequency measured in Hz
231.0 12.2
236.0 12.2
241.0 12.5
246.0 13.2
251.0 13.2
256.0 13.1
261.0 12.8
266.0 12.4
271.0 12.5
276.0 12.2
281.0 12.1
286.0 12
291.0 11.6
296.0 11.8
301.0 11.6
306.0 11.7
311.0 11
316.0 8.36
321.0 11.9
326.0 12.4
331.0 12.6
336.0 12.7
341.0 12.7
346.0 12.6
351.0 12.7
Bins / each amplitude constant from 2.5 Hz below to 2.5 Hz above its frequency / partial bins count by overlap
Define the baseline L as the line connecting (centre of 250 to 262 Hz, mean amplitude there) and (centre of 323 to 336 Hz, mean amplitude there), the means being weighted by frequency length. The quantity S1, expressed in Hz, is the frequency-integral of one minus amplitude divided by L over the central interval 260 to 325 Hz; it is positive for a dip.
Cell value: 5.6 Hz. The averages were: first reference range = 13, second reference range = 12.5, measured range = 11.7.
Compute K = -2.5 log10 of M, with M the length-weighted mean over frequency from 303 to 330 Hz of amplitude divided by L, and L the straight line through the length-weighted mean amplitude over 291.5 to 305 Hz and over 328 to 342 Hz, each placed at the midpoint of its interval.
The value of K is 0.09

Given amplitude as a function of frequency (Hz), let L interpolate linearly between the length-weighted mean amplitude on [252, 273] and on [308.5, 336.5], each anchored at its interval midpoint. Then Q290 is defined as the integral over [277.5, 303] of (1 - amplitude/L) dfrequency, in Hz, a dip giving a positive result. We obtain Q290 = 0.6 Hz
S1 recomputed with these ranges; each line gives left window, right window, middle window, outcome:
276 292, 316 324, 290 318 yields 0.8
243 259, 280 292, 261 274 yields 0.1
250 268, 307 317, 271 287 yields -0.4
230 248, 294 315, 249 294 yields -1.9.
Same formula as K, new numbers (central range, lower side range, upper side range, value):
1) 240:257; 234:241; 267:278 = -0.06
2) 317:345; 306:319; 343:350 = -0.07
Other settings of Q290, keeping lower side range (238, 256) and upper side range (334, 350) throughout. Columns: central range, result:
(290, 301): 1.0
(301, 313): 1.3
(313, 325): 2.2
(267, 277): 0.4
